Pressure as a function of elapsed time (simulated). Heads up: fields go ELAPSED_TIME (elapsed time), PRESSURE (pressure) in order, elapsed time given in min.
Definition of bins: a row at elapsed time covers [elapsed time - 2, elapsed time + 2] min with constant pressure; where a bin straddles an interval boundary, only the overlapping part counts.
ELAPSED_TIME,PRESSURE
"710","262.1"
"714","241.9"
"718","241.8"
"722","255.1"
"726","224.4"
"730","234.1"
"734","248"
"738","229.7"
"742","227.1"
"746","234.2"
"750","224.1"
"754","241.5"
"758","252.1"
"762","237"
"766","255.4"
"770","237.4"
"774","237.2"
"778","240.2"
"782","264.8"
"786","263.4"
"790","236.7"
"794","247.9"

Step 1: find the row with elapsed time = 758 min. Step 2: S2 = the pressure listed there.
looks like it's 252.1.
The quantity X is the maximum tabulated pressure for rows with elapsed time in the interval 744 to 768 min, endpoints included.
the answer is 255.4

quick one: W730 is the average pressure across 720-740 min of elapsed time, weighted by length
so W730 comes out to 238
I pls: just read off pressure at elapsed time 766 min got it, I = 255.4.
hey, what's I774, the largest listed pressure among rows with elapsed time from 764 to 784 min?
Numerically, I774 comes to 264.8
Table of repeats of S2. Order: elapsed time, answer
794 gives 247.9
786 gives 263.4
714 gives 241.9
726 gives 224.4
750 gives 224.1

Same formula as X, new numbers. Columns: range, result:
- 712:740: 255.1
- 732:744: 248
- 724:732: 234.1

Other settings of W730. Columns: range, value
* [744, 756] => 233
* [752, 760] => 247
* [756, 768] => 248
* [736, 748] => 230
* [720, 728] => 240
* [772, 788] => 251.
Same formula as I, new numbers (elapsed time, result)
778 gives 240.2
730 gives 234.1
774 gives 237.2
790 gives 236.7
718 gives 241.8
